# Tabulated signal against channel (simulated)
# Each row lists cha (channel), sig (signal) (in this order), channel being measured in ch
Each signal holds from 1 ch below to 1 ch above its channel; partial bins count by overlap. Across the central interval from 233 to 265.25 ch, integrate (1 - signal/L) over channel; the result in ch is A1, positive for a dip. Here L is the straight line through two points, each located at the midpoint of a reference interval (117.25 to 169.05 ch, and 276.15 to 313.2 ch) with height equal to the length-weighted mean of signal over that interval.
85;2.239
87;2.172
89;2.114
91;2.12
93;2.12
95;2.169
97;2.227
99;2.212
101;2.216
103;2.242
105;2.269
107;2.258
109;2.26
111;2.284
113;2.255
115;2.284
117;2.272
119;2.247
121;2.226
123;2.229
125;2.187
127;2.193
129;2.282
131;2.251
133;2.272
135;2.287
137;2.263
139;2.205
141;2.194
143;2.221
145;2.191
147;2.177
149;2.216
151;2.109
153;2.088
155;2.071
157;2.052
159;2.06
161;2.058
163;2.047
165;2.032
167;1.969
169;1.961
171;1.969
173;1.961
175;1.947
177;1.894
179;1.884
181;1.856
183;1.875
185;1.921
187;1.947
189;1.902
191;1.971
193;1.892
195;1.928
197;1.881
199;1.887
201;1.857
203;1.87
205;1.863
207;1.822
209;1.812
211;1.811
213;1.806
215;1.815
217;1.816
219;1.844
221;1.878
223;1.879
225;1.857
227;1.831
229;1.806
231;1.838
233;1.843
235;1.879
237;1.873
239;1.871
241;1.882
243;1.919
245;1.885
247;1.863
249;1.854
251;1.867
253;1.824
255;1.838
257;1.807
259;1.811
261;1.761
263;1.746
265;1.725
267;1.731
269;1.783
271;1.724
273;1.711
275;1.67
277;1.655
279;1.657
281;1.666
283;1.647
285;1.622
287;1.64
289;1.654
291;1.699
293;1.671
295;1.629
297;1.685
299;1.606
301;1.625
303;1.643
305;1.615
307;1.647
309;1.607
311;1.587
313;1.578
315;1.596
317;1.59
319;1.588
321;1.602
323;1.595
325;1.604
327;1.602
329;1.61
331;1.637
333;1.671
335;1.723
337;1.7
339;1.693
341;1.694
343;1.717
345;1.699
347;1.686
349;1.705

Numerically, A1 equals -0.8 ch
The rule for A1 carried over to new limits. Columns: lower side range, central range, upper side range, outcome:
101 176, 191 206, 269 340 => 0.7 ch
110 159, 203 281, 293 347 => 2.7 ch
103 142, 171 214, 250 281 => 2.5 ch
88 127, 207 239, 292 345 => 1.0 ch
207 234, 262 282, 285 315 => 0.0 ch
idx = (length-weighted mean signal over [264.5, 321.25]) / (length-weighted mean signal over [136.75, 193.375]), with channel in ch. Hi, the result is 0.8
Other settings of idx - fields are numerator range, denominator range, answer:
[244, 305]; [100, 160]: 0.78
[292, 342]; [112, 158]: 0.74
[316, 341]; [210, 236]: 0.89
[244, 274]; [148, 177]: 0.88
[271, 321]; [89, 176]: 0.76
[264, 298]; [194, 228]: 0.91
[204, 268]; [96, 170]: 0.84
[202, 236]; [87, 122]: 0.83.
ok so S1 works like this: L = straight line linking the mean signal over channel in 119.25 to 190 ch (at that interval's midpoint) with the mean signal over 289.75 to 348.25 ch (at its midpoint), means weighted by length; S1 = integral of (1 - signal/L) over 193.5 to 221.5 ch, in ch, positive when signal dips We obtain 1.4 ch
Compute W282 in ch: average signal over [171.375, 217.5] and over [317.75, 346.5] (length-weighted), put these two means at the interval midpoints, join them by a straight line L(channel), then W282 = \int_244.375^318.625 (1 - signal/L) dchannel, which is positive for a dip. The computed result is 1.7 ch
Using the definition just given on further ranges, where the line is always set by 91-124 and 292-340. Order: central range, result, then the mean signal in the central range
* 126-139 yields -0.6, 2.25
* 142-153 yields -0.3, 2.17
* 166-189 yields 1.2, 1.92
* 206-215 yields 0.6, 1.81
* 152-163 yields 0.1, 2.06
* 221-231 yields 0.2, 1.85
